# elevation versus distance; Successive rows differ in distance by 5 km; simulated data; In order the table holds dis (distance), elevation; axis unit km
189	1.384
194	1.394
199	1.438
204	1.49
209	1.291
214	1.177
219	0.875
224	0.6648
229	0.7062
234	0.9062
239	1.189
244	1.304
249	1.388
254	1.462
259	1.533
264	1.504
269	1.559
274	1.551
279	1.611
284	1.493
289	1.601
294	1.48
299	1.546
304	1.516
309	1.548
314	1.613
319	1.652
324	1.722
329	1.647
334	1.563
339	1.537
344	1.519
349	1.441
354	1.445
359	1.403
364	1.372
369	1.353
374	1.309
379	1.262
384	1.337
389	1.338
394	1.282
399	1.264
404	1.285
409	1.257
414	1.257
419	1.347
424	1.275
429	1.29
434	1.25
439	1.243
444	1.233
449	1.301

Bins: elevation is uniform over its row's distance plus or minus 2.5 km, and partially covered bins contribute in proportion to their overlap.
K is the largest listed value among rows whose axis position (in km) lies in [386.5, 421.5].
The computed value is 1.347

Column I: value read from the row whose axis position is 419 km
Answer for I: 1.347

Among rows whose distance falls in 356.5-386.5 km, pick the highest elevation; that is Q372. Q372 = 1.403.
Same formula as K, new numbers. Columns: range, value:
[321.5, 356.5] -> 1.722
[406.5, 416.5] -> 1.257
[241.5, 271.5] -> 1.559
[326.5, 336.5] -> 1.647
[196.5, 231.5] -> 1.49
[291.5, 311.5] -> 1.548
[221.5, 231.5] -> 0.7062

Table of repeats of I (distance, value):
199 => 1.438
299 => 1.546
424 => 1.275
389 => 1.338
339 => 1.537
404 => 1.285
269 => 1.559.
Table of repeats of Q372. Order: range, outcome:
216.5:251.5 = 1.388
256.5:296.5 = 1.611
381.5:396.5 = 1.338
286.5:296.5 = 1.601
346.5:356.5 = 1.445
